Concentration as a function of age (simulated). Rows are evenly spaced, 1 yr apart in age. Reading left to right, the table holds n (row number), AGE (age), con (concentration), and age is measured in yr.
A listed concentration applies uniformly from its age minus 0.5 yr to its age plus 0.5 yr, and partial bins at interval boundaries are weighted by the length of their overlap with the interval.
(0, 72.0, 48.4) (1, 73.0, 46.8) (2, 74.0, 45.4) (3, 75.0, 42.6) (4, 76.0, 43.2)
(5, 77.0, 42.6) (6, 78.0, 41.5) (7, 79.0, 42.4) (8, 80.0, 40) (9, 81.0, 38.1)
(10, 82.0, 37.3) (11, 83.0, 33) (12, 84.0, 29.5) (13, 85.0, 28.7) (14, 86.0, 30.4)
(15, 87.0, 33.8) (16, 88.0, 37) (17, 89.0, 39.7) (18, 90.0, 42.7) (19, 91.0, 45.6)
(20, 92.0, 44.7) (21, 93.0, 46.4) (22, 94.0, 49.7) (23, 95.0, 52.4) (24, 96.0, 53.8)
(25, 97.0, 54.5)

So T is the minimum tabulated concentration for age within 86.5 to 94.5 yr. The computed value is 33.8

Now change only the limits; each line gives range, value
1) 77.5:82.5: 37.3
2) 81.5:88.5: 28.7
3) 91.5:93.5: 44.7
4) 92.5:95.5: 46.4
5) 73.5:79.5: 41.5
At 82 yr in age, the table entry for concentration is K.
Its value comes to 37.3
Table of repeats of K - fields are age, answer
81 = 38.1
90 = 42.7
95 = 52.4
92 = 44.7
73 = 46.8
